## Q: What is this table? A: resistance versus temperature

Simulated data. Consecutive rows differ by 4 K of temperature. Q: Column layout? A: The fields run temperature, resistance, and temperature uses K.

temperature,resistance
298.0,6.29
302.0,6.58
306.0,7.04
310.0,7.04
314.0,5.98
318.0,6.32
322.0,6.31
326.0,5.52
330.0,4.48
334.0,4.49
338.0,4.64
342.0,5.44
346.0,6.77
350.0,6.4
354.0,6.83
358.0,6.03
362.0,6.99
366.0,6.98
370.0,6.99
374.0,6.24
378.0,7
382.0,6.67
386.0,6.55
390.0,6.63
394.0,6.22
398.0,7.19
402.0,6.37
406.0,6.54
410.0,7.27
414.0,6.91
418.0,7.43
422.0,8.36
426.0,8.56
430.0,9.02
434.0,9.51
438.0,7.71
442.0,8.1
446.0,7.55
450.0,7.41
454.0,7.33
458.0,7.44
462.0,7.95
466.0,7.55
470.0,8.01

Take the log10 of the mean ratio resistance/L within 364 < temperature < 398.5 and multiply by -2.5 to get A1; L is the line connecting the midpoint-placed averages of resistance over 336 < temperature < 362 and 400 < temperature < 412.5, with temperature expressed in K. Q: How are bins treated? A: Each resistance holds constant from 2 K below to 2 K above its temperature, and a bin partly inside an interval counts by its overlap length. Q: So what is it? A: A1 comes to -0.04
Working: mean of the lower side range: 6.09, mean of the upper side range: 6.73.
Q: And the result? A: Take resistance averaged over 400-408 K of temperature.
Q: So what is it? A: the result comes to 6.46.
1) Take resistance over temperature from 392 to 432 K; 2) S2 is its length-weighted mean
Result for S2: 7.39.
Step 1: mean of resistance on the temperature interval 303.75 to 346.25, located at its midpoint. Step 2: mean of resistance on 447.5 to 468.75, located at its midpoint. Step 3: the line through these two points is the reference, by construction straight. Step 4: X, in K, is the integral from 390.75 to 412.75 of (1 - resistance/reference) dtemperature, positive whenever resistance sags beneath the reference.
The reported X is 0.3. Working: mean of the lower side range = 5.79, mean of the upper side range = 7.55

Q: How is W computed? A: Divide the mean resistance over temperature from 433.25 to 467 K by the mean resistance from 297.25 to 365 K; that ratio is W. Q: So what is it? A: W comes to 1.28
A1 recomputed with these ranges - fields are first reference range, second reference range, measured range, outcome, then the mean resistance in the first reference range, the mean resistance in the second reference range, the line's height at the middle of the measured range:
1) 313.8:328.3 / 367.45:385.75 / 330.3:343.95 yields 0.28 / 6.01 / 6.72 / 6.21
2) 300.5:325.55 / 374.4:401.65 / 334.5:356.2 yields 0.11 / 6.48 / 6.66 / 6.56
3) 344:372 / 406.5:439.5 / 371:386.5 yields 0.08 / 6.71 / 8.03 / 7.13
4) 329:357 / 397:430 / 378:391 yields 0.00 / 5.63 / 7.44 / 6.69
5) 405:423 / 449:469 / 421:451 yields -0.12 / 7.29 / 7.57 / 7.42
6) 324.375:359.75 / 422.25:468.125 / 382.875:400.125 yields 0.02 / 5.62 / 8.03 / 6.77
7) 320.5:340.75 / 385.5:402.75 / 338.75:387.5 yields -0.12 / 5.07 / 6.61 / 5.86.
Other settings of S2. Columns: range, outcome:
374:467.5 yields 7.42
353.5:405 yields 6.66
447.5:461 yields 7.44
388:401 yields 6.66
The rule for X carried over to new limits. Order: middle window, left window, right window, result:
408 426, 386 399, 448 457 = -1.8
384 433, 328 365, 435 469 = -2.5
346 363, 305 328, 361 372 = 0.7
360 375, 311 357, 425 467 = -0.9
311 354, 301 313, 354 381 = 6.7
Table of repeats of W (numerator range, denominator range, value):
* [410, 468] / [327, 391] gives 1.28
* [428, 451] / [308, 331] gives 1.37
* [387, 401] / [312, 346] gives 1.21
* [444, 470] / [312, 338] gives 1.39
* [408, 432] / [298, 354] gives 1.33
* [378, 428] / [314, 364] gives 1.20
